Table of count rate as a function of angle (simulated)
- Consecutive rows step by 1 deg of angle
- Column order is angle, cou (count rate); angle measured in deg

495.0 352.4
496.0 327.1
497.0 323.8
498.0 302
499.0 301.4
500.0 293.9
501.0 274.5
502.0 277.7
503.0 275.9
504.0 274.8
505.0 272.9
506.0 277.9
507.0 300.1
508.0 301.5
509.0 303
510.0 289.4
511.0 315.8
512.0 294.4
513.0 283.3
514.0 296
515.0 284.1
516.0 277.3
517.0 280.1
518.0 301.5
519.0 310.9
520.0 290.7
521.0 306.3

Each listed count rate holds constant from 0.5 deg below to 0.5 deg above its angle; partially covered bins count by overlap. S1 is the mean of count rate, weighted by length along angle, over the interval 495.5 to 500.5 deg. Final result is 310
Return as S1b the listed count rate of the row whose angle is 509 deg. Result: 303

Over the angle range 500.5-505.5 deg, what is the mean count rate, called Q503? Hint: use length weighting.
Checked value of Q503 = 275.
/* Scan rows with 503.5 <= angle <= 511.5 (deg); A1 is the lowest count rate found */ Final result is 272.9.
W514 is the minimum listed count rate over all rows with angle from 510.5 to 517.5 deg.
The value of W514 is 277.3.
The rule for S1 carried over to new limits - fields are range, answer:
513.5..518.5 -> 288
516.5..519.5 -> 298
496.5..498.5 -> 313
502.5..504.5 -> 275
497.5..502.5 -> 290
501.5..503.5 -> 277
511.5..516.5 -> 287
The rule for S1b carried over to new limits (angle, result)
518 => 301.5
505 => 272.9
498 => 302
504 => 274.8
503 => 275.9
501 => 274.5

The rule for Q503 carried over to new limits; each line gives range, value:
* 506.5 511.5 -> 302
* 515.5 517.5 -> 279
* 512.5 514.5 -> 290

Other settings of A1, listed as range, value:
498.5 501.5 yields 274.5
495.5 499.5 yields 301.4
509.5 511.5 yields 289.4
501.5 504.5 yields 274.8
